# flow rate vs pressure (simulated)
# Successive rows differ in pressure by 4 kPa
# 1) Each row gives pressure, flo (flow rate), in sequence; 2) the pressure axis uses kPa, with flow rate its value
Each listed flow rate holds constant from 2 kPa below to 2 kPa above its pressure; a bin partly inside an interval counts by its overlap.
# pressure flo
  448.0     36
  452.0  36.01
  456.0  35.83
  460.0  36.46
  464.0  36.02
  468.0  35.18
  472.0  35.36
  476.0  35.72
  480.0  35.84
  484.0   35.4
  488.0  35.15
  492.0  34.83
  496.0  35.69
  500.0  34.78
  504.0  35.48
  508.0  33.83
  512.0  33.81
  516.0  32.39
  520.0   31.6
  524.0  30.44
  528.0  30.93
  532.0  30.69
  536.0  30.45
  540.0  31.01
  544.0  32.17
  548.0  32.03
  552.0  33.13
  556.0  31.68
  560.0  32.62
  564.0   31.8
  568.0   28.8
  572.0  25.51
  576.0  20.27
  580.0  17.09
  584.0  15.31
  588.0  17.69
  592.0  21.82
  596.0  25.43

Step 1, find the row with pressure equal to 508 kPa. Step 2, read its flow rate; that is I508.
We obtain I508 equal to 33.83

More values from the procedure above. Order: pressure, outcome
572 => 25.51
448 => 36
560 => 32.62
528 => 30.93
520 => 31.6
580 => 17.09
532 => 30.69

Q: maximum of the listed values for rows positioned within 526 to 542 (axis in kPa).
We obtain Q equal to 31.01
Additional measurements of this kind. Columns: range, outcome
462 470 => 36.02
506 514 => 33.83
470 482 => 35.84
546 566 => 33.13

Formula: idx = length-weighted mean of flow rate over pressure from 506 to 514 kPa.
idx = 33.8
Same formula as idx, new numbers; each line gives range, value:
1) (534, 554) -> 31.8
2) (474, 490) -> 35.5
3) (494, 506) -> 35.3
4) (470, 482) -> 35.6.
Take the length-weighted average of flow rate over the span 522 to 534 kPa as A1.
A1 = 30.7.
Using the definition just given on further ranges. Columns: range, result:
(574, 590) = 17.6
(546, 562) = 32.4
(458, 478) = 35.7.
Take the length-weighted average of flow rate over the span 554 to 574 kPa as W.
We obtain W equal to 30.1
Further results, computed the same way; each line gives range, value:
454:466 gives 36.1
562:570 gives 30.3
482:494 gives 35.1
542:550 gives 32.1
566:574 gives 27.2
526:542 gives 30.8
